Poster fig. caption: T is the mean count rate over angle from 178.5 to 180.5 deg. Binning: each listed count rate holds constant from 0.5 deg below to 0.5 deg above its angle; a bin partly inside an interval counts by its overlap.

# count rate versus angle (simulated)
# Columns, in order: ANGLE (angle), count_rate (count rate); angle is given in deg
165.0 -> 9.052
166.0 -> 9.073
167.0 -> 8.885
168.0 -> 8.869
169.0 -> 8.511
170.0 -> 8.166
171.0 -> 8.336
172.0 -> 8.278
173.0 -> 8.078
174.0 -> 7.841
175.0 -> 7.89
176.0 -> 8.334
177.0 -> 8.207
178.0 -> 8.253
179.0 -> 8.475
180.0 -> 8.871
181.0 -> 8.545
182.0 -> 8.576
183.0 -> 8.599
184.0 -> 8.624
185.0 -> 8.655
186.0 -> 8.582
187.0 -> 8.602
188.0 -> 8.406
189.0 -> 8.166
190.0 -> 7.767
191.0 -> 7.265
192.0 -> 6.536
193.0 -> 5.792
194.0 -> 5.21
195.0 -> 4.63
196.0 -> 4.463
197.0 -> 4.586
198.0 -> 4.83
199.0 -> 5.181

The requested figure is 8.67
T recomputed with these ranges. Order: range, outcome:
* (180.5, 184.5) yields 8.59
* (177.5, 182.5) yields 8.54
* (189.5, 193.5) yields 6.84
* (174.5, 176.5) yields 8.11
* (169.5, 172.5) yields 8.26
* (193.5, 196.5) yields 4.77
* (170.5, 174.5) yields 8.13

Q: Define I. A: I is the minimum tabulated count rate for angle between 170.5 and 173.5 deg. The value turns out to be 8.078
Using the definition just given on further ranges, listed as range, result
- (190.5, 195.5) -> 4.63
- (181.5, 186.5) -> 8.576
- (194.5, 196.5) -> 4.463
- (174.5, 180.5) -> 7.89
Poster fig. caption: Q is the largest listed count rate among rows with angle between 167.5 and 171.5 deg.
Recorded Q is 8.869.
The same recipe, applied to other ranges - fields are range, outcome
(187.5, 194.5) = 8.406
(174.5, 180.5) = 8.871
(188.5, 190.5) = 8.166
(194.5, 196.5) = 4.63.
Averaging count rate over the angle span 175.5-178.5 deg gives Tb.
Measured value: 8.26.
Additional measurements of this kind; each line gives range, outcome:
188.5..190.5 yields 7.97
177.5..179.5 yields 8.36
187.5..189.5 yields 8.29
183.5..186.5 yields 8.62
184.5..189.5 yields 8.48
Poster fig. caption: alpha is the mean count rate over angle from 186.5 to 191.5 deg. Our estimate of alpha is 8.04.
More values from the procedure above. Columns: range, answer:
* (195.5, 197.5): 4.52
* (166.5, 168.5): 8.88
